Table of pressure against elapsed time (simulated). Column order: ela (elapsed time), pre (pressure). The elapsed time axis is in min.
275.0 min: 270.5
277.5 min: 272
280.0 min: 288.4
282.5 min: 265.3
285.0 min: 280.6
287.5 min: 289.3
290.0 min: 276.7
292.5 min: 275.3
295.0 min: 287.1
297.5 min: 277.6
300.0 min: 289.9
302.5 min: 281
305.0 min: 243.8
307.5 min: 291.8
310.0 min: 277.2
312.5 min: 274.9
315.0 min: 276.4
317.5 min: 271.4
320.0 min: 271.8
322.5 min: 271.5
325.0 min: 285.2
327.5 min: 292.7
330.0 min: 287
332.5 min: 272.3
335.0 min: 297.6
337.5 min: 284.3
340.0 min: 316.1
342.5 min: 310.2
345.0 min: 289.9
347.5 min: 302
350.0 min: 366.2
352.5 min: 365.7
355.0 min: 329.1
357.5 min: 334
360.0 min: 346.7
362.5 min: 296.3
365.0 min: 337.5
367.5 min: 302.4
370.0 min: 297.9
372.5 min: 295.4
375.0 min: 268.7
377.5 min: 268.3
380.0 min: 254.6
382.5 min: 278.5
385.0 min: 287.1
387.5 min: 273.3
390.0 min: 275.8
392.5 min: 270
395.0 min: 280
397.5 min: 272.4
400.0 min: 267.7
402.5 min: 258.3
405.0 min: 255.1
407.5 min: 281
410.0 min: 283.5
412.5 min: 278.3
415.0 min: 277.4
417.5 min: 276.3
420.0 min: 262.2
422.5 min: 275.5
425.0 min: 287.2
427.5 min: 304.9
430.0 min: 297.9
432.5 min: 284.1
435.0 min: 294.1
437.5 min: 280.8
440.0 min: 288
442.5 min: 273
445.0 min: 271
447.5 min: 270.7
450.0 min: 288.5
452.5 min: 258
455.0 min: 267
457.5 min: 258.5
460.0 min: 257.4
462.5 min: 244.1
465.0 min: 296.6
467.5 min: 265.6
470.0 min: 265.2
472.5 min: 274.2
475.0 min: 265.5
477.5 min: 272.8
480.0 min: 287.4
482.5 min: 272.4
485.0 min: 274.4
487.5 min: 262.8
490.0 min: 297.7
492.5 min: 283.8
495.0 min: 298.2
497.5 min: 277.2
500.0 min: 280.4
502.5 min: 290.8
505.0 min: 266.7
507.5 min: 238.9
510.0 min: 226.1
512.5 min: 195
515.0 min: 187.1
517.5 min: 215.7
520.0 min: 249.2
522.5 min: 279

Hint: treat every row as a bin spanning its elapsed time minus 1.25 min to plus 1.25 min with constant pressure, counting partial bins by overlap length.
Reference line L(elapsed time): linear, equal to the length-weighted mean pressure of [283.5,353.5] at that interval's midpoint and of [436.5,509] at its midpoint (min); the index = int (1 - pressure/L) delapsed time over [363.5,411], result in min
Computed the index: 0.4 min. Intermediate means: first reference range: 289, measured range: 279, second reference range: 273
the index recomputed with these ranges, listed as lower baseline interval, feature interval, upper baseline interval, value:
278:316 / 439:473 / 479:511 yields 0.6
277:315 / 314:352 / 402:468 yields -2.3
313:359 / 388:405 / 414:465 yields 1.0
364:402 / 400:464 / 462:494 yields 0.7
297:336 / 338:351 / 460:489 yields -1.7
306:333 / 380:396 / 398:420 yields -0.1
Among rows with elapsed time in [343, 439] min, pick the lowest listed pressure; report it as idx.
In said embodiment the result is 254.6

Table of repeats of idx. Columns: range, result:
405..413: 255.1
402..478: 244.1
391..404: 258.3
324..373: 272.3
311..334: 271.4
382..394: 270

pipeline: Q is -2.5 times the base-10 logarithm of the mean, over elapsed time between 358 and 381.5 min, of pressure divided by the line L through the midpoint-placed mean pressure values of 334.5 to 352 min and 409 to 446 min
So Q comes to 0.02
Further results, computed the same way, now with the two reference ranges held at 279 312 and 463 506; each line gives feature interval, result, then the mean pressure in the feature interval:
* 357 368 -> -0.165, 324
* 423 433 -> -0.056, 293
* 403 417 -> 0.015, 274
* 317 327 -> 0.008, 277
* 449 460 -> 0.046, 266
